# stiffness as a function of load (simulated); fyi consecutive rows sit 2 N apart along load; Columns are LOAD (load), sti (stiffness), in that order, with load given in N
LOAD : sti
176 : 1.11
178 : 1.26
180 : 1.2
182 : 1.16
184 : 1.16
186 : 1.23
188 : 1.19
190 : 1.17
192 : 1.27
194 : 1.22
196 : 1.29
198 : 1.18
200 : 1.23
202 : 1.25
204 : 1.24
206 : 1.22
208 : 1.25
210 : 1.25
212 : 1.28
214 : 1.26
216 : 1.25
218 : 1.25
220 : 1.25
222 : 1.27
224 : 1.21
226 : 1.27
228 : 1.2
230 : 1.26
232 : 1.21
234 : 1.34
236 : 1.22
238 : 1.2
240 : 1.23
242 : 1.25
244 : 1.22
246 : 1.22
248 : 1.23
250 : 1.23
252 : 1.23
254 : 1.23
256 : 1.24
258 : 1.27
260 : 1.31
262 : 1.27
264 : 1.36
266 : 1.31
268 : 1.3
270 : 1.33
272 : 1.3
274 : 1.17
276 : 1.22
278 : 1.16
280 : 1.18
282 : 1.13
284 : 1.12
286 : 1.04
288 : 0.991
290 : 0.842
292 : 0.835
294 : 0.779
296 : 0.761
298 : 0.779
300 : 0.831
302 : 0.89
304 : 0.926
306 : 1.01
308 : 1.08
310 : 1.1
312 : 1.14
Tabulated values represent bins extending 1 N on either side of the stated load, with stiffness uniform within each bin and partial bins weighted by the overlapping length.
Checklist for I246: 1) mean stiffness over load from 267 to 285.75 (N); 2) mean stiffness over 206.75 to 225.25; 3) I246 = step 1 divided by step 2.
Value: 0.96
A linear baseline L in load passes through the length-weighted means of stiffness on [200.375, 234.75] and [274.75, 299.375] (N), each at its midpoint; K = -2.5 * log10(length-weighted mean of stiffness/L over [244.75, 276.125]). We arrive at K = -0.17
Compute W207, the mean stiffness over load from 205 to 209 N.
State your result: 1.23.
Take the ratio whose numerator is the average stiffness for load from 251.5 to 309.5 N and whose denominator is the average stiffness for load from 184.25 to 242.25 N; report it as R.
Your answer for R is 0.89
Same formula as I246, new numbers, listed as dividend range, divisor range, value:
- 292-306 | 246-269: 0.66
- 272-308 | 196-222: 0.80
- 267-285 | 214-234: 0.97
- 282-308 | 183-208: 0.75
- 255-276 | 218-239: 1.03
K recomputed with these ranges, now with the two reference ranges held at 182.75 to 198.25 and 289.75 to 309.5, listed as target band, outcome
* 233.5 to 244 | -0.16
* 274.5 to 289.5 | -0.19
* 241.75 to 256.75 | -0.19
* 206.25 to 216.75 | -0.10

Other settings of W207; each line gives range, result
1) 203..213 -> 1.25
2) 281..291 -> 1.02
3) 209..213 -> 1.27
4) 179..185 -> 1.17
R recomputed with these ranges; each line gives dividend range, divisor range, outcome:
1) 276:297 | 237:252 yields 0.81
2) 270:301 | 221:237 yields 0.82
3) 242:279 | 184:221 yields 1.02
